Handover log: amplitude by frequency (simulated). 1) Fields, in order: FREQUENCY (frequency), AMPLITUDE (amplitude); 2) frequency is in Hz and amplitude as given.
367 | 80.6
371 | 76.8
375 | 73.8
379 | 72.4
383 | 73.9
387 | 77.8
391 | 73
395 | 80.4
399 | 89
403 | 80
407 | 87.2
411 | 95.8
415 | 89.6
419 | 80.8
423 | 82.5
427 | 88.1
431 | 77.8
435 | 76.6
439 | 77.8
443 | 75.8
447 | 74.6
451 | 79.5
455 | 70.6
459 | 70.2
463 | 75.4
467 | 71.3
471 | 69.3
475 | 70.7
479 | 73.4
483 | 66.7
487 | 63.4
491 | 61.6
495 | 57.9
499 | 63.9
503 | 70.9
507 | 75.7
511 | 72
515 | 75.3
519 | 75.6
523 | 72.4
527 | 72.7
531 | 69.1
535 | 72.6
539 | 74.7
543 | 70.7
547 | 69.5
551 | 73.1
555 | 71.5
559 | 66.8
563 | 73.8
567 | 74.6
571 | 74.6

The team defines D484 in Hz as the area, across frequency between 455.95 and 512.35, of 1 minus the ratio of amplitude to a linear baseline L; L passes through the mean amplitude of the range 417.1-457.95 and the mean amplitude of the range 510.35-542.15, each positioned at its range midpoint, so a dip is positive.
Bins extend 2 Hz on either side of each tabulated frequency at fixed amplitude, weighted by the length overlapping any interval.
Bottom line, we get 5.04 Hz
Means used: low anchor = 78.2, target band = 68.7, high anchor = 73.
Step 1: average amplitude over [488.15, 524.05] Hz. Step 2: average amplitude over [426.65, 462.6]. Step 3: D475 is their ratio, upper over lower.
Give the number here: 0.91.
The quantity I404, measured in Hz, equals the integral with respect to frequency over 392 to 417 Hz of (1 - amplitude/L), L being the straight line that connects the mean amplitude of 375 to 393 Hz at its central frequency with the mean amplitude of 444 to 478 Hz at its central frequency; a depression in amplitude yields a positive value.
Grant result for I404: -4.3 Hz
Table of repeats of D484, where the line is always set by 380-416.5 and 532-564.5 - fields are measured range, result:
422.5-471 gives 1.74 Hz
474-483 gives 0.66 Hz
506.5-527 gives -0.04 Hz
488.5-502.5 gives 2.43 Hz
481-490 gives 1.35 Hz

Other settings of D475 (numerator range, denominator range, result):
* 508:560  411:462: 0.91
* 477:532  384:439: 0.84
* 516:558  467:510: 1.07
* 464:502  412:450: 0.83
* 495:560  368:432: 0.88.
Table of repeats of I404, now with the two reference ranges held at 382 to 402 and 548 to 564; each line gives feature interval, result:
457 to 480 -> 1.13 Hz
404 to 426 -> -2.51 Hz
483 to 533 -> 2.90 Hz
